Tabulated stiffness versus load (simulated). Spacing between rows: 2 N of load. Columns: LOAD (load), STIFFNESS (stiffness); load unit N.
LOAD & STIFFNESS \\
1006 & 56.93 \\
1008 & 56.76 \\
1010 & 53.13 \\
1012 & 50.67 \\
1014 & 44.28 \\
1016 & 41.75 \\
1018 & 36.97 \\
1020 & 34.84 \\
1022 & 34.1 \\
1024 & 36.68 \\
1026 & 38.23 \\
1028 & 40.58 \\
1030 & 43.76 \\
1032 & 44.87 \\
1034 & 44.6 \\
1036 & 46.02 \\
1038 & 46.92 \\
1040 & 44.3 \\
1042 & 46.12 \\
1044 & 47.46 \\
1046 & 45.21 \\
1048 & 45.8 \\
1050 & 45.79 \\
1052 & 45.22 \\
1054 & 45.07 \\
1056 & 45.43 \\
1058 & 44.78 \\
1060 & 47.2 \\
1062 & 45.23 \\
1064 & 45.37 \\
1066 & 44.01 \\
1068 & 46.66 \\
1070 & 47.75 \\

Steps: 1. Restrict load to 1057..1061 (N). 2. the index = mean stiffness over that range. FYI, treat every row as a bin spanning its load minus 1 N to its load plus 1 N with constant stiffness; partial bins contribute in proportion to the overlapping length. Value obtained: 46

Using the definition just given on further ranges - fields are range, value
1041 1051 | 46.1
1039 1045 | 46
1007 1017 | 49.3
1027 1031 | 42.2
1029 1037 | 44.8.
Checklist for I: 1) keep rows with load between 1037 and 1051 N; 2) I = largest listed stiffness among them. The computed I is 47.46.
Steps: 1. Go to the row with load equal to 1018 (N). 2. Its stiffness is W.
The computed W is 36.97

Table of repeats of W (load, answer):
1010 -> 53.13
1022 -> 34.1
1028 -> 40.58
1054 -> 45.07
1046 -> 45.21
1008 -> 56.76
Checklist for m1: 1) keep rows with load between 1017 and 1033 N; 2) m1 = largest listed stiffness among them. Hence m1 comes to 44.87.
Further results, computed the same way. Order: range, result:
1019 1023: 34.84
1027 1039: 46.92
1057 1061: 47.2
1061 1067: 45.37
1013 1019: 44.28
